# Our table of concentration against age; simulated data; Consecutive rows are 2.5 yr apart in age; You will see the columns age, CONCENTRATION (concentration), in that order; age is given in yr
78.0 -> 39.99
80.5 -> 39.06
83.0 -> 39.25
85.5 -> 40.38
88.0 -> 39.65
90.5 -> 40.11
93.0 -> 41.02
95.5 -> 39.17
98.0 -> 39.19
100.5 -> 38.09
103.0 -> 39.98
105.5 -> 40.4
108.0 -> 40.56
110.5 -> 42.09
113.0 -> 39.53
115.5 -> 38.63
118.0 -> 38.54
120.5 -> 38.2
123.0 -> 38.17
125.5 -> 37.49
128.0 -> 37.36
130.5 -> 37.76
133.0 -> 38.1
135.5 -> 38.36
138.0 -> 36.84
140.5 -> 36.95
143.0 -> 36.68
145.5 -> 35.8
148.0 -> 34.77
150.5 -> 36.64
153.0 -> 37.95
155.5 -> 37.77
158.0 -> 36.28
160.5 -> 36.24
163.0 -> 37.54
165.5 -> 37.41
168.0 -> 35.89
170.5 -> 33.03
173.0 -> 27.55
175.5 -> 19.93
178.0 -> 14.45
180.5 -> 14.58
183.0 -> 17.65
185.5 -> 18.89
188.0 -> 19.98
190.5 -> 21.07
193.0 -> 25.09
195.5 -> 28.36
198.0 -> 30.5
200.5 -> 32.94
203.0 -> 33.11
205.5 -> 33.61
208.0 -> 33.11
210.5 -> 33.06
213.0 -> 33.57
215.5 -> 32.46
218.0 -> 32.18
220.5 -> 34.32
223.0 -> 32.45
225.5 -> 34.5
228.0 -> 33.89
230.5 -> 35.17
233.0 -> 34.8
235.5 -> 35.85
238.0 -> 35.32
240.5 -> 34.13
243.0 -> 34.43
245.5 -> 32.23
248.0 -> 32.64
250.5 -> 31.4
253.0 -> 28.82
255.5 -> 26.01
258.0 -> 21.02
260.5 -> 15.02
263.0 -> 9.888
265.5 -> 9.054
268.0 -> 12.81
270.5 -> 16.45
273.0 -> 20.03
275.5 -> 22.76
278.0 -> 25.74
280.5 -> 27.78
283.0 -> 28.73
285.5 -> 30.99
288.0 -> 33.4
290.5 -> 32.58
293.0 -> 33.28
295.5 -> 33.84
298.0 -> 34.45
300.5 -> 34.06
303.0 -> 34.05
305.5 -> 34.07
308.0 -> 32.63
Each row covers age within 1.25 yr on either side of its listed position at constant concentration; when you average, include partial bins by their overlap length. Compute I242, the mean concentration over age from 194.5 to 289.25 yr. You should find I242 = 28.8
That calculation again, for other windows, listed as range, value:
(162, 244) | 30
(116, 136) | 38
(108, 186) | 34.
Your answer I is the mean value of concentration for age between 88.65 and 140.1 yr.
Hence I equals 39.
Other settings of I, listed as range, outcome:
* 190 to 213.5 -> 30.6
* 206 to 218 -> 33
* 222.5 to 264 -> 29.9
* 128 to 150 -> 36.9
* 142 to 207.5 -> 29.8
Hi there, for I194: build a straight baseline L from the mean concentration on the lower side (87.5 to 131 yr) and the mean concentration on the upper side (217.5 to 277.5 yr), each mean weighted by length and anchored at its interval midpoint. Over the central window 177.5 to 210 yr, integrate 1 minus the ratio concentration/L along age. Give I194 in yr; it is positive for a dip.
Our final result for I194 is 6.5 yr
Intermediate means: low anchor 39.2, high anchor 27.2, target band 25.3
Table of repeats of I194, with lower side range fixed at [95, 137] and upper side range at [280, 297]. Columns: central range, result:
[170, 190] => 8.8 yr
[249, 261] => 2.9 yr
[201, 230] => 1.2 yr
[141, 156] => 0.4 yr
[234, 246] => -0.3 yr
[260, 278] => 9.2 yr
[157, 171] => 0.3 yr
